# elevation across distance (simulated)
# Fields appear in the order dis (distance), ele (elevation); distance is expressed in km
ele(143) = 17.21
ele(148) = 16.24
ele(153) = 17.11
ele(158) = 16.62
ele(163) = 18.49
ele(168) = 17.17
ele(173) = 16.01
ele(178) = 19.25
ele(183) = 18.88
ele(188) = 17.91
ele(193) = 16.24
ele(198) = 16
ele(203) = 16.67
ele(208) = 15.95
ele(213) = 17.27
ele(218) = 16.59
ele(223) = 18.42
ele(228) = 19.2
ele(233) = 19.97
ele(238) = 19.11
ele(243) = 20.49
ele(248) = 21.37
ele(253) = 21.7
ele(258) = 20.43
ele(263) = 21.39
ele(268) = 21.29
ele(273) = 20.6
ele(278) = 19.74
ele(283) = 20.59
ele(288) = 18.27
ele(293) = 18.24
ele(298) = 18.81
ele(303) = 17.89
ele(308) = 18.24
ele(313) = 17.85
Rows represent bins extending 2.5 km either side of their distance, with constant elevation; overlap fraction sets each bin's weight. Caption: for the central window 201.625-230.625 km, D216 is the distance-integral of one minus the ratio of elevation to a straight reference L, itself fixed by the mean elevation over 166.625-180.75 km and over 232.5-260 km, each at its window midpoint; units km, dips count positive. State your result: 2.9 km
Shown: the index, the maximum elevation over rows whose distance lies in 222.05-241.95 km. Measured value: 19.97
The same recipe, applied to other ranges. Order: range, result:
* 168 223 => 19.25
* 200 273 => 21.7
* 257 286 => 21.39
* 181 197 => 18.88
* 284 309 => 18.81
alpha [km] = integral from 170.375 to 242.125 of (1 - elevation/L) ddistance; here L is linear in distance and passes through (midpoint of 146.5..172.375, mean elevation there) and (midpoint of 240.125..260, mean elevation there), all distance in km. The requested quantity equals 5.0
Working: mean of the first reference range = 17.1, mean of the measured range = 17.7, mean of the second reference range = 21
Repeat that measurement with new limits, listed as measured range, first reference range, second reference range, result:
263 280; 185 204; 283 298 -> -2.18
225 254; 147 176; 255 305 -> -2.11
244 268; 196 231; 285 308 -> -4.57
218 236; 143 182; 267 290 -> 0.02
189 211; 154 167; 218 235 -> 2.29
